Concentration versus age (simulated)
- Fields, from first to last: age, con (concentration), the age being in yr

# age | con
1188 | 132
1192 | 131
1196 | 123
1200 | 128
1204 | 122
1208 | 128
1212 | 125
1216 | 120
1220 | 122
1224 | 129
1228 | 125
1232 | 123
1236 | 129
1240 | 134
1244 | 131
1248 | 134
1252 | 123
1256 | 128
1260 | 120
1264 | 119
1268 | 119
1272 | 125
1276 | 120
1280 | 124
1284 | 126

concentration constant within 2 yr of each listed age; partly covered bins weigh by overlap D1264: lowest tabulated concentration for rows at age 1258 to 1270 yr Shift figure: 119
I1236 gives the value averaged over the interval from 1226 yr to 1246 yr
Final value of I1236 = 128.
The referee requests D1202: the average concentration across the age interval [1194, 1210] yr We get 125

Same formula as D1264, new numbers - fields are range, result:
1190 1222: 120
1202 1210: 122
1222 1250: 123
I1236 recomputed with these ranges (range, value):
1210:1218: 122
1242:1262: 127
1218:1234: 125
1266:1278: 121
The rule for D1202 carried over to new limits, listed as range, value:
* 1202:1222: 123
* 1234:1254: 130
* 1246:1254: 128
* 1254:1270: 122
